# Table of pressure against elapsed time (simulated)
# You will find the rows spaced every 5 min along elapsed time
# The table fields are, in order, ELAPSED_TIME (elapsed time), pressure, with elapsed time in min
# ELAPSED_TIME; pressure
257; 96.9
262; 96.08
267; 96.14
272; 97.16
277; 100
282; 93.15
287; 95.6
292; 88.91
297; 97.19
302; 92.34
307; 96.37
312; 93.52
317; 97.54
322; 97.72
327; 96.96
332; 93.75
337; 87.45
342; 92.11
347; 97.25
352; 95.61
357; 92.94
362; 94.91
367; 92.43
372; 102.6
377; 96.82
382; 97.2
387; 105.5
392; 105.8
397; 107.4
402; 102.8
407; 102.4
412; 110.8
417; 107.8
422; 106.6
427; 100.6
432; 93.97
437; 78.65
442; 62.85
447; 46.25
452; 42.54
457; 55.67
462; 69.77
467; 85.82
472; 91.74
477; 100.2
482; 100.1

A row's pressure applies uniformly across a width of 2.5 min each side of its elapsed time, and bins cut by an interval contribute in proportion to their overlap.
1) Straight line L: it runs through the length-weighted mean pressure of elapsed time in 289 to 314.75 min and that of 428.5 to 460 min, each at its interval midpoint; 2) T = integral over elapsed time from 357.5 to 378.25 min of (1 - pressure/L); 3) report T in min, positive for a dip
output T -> -4.2 min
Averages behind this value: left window 93.7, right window 64.6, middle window 96.3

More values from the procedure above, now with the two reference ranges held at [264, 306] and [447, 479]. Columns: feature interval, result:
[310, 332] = -1.4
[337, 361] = -2.0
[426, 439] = -2.5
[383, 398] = -4.4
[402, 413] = -3.6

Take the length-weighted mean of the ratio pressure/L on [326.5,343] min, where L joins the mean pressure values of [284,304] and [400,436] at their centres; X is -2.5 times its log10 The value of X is 0.05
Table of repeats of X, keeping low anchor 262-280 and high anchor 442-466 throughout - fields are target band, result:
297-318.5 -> -0.07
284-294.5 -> 0.01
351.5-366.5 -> -0.21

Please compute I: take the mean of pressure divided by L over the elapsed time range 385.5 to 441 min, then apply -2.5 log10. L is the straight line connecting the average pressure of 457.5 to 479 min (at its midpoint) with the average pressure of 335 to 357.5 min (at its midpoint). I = -0.15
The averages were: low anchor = 93.2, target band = 101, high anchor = 83.7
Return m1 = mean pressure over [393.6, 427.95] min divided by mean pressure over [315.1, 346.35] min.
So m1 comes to 1.1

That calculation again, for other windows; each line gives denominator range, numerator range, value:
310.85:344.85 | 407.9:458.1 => 0.87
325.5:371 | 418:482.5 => 0.85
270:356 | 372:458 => 0.96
